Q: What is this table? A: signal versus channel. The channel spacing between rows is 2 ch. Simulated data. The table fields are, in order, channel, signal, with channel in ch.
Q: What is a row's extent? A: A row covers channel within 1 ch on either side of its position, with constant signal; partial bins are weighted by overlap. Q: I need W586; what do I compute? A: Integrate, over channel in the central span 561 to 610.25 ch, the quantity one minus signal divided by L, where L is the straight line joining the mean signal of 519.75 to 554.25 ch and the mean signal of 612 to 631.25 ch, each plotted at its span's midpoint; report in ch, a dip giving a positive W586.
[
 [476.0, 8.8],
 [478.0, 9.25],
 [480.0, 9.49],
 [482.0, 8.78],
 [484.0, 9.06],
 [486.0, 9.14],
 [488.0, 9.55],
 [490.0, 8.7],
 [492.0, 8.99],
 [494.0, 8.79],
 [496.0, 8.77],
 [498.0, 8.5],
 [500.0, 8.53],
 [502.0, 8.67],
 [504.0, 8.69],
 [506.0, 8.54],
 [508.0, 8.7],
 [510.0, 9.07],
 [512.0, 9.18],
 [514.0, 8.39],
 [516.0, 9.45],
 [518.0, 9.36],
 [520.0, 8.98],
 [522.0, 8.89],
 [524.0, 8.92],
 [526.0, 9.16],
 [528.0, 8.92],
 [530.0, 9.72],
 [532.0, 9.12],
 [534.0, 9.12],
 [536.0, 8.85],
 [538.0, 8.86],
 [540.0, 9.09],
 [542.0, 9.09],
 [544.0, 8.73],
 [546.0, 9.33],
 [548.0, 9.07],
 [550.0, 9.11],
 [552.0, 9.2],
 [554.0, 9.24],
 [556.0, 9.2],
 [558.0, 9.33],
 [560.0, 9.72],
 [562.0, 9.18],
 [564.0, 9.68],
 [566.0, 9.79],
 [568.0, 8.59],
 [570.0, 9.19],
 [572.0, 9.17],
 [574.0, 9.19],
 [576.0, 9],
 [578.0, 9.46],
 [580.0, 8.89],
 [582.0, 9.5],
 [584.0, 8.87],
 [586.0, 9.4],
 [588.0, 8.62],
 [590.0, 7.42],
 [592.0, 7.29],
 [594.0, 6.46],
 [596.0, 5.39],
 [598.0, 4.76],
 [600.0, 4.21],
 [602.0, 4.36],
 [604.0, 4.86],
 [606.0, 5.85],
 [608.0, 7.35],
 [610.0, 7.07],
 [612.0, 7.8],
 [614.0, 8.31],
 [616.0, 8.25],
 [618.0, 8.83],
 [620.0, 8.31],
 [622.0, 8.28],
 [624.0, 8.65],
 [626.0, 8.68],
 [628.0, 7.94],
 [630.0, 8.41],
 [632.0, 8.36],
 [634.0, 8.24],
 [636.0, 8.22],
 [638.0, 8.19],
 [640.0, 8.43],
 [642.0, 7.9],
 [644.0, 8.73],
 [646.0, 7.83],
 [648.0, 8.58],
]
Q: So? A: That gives 5.34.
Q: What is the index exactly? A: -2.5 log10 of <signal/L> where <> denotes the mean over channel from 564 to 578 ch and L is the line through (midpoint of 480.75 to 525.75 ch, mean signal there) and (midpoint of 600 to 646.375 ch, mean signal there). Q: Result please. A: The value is -0.12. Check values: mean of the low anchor 8.9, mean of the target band 9.21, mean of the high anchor 7.7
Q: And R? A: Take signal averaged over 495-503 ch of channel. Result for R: 8.62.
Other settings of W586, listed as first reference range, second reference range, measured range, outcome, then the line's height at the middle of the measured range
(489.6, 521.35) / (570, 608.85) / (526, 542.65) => -1.5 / 8.35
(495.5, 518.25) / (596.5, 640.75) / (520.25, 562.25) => -3.8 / 8.37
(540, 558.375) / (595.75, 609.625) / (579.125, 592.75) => -4.3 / 6.52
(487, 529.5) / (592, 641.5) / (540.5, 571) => -3.8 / 8.2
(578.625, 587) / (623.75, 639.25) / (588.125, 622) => 7.8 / 8.79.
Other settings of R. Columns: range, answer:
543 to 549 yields 9.04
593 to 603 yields 5.04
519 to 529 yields 8.97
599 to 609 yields 5.33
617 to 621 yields 8.57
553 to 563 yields 9.33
